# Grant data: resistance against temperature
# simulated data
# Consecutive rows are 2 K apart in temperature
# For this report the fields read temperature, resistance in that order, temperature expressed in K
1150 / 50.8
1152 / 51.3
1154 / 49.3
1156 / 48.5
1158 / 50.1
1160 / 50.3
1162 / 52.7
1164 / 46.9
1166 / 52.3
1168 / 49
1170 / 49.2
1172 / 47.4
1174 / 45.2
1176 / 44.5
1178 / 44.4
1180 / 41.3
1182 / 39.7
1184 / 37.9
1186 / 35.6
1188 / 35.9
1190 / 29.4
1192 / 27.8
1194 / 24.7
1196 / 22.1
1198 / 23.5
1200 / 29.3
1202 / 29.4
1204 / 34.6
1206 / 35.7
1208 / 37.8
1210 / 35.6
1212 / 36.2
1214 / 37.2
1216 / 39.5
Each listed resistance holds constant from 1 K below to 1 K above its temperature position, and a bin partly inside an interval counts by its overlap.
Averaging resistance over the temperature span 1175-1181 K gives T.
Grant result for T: 43.4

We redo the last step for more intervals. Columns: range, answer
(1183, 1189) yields 36.5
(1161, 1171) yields 50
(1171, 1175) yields 46.3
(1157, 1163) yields 51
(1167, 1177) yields 47.1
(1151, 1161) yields 49.9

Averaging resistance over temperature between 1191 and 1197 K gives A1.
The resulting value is 24.9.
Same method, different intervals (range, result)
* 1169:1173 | 48.3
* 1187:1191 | 32.6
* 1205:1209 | 36.8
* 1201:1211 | 34.6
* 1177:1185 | 40.8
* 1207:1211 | 36.7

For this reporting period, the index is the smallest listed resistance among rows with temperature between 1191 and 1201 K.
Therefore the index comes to 22.1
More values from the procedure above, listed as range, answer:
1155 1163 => 48.5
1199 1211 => 29.3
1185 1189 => 35.6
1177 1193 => 27.8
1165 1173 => 47.4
